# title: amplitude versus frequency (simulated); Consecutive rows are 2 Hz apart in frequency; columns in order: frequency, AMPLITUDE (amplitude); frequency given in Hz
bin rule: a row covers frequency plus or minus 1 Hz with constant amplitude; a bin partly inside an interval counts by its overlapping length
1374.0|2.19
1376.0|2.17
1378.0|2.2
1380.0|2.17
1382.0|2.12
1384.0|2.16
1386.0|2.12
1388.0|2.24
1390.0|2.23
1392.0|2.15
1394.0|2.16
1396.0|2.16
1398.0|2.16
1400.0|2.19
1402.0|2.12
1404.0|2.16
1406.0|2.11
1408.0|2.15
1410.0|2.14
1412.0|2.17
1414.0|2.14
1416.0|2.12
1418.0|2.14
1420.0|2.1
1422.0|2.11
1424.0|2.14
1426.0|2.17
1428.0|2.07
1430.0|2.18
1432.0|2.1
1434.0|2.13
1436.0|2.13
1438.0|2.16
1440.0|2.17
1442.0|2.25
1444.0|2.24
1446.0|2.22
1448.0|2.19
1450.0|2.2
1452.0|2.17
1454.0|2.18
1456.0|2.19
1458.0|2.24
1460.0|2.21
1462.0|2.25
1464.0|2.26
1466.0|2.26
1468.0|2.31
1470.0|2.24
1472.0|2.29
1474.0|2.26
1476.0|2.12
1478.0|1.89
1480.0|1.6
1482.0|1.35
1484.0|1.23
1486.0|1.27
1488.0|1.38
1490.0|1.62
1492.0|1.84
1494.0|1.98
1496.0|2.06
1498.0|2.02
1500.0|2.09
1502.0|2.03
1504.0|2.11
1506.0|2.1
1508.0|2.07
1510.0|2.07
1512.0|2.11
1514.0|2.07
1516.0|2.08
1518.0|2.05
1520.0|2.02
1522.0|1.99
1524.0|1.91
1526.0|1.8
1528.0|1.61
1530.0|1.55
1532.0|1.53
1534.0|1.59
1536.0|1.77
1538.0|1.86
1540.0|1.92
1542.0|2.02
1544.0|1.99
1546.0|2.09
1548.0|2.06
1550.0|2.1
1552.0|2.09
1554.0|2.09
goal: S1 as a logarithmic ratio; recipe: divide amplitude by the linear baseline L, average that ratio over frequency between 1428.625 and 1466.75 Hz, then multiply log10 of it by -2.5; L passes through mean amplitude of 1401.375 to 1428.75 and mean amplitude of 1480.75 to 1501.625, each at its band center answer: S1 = -0.13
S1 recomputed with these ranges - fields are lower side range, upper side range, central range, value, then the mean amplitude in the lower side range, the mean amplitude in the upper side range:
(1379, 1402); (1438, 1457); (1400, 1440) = 0.02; 2.17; 2.2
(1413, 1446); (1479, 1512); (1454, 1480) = -0.12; 2.15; 1.81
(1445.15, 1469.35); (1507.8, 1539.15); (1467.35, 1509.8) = 0.09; 2.22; 1.88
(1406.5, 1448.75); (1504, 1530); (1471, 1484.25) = 0.11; 2.15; 1.98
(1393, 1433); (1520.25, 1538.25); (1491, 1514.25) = -0.12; 2.14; 1.74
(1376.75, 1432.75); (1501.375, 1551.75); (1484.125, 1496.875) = 0.21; 2.15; 1.94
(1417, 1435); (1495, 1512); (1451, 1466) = -0.06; 2.13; 2.07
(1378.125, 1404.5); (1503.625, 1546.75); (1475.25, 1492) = 0.26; 2.17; 1.92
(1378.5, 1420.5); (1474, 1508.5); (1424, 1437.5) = -0.05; 2.15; 1.82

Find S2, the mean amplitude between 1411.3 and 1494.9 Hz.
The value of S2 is 2.05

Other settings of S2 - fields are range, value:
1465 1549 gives 1.91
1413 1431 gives 2.13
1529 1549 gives 1.84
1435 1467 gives 2.21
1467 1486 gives 1.89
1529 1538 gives 1.64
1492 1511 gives 2.05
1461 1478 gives 2.23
